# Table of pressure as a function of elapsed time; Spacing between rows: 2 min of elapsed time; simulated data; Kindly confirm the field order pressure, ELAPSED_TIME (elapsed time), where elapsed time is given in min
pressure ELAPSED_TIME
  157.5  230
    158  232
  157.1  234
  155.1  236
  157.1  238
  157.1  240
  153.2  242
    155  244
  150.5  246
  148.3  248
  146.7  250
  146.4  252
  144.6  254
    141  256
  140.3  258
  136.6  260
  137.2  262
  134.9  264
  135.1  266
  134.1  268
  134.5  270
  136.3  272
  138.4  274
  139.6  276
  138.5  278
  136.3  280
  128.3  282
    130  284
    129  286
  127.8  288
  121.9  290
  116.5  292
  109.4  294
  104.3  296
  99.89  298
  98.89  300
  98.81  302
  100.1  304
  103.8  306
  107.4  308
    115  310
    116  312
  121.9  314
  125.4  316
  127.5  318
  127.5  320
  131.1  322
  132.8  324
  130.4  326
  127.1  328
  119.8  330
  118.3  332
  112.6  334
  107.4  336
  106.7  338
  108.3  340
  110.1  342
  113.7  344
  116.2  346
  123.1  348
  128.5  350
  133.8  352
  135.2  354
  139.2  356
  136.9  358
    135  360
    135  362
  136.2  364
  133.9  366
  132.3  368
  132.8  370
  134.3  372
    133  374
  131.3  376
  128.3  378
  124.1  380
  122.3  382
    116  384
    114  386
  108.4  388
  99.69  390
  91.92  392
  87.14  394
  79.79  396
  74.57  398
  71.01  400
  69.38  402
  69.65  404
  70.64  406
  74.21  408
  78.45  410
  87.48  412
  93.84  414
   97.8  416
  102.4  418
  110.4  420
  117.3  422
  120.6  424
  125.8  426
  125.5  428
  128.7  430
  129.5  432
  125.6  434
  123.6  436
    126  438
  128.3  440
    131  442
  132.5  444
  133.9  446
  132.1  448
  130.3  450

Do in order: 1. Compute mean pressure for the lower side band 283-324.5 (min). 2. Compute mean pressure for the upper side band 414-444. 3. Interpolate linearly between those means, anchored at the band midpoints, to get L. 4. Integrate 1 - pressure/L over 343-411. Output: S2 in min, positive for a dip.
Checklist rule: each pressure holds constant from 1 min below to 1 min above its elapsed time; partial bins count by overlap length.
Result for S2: 3.7 min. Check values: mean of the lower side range 116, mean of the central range 112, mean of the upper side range 120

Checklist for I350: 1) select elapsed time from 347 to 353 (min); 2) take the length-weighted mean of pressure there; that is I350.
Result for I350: 128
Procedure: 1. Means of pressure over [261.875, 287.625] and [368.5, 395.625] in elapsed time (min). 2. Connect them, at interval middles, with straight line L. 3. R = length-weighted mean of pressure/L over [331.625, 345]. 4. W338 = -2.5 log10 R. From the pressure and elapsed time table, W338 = 0.12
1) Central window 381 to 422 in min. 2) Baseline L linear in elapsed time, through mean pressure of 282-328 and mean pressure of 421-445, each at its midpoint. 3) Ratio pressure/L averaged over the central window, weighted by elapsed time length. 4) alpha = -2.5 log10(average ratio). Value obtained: 0.33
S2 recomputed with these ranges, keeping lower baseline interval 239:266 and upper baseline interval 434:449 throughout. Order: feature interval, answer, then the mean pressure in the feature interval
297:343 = 8.0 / 115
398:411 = 5.9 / 72.4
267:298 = 3.3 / 127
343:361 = 1.0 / 129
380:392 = 2.0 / 111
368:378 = 0.2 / 132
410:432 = 3.5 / 110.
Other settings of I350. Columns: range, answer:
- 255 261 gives 139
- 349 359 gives 135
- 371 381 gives 130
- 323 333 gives 126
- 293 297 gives 107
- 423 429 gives 124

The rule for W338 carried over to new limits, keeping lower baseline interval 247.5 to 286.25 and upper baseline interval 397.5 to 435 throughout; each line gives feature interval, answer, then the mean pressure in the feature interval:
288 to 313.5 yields 0.19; 109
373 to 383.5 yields -0.17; 127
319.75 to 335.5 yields -0.02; 124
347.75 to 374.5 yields -0.18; 134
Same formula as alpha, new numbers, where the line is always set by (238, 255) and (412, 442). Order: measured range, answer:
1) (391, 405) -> 0.50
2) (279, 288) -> 0.11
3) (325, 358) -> 0.10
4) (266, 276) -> 0.08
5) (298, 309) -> 0.35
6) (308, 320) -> 0.15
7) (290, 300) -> 0.29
